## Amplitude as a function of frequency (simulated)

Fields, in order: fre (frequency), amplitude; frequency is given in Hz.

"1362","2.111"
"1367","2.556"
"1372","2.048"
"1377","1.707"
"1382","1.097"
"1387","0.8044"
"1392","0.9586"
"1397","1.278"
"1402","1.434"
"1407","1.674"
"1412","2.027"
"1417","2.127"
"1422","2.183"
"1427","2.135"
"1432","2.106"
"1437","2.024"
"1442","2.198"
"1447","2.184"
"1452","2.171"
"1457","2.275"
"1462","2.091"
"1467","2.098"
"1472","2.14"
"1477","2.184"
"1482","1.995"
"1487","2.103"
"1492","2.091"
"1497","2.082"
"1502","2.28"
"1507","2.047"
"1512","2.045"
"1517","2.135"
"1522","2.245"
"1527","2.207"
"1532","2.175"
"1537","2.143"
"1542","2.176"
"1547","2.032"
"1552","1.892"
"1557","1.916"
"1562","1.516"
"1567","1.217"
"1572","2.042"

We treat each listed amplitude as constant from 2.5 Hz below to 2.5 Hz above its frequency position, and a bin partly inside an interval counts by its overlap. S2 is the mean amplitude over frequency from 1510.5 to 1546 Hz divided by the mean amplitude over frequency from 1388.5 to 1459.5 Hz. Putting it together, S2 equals 1.1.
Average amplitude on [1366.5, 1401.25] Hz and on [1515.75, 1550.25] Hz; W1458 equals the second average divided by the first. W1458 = 1.5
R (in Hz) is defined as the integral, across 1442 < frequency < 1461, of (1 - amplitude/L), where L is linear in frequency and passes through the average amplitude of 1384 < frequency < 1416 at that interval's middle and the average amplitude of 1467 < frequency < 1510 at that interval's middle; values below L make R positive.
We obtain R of -4.1 Hz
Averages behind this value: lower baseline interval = 1.39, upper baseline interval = 2.11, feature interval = 2.2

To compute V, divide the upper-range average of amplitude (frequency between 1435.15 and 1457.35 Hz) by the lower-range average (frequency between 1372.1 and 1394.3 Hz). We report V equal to 1.74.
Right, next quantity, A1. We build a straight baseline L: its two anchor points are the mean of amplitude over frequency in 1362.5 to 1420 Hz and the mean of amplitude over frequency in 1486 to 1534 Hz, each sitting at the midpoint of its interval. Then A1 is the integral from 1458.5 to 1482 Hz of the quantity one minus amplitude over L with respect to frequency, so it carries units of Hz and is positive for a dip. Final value -1.8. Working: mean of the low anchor 1.63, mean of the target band 2.12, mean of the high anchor 2.14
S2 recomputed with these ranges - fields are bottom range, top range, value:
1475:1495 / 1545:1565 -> 0.87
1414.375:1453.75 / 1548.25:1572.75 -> 0.80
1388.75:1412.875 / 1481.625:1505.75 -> 1.49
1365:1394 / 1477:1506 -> 1.39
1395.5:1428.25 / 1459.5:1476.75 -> 1.15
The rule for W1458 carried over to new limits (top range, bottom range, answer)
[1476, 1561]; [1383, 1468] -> 1.13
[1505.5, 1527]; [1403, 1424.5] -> 1.09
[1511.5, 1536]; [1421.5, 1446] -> 1.02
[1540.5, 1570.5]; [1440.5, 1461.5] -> 0.81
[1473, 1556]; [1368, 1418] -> 1.38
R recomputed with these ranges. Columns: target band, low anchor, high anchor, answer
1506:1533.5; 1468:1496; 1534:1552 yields -0.7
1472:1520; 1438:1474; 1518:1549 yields 1.1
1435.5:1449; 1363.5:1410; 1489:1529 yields -2.5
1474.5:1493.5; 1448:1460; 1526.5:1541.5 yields 0.9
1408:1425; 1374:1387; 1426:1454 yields -2.5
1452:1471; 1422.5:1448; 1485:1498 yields -0.4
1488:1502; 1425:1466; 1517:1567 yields -0.4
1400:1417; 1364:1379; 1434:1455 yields 2.8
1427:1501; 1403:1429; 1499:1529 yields -2.0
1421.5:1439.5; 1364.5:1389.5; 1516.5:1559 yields -3.1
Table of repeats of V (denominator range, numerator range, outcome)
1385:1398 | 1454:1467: 2.19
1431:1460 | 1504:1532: 0.99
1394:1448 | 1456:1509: 1.10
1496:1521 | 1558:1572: 0.73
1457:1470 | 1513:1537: 1.02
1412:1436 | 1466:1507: 1.00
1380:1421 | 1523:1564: 1.39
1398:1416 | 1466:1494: 1.23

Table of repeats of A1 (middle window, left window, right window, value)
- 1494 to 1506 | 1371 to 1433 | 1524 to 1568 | -2.02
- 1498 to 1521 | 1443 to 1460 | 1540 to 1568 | -1.70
